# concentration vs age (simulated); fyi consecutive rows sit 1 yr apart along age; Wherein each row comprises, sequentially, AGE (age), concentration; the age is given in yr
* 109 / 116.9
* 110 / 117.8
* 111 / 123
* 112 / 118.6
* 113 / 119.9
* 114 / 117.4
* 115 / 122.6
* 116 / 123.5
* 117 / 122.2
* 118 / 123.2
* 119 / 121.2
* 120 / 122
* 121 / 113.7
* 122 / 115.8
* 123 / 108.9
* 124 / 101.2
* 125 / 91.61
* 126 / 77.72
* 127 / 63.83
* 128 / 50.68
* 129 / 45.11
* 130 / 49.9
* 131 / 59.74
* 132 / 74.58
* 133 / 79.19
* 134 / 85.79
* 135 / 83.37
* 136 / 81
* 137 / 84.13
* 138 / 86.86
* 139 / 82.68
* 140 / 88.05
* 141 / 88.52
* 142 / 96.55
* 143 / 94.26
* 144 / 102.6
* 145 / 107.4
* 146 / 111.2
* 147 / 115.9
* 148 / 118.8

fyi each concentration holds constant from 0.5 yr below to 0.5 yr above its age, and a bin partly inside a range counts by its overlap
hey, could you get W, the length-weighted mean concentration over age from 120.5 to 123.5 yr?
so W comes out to 113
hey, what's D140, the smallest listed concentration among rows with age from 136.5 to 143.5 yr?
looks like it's 82.68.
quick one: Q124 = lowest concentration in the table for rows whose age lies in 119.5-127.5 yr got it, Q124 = 63.83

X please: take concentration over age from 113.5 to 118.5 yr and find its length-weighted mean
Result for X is 122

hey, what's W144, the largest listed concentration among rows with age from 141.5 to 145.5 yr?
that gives 107.4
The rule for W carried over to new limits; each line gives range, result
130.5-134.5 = 74.8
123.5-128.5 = 77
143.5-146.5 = 107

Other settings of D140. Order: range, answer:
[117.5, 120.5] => 121.2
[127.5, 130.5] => 45.11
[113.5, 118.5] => 117.4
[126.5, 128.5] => 50.68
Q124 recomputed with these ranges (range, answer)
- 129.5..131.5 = 49.9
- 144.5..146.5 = 107.4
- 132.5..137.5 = 79.19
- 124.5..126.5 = 77.72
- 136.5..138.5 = 84.13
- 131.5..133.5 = 74.58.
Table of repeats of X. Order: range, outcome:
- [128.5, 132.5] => 57.3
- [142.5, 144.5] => 98.4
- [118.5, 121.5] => 119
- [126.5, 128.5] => 57.3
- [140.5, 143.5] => 93.1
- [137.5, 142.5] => 88.5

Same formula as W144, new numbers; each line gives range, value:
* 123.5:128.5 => 101.2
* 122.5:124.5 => 108.9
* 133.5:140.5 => 88.05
